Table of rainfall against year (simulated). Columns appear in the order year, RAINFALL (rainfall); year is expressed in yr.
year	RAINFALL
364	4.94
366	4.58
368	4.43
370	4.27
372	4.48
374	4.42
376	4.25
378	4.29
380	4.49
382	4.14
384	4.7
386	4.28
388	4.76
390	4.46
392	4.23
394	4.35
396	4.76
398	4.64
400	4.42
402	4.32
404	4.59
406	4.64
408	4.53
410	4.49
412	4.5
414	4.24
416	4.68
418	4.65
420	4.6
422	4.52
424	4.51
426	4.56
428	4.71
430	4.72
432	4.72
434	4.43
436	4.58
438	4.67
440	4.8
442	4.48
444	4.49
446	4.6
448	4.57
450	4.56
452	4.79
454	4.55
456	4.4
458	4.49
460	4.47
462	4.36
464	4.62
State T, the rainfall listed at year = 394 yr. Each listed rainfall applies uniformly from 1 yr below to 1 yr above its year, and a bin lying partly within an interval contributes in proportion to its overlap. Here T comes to 4.35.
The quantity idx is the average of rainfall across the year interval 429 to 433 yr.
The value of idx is 4.72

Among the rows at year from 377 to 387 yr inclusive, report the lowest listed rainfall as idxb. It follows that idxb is 4.14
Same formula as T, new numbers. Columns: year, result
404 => 4.59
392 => 4.23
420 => 4.6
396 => 4.76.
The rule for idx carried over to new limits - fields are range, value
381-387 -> 4.37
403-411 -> 4.56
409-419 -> 4.51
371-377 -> 4.38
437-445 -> 4.61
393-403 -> 4.5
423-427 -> 4.54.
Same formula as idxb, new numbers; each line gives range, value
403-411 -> 4.49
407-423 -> 4.24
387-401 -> 4.23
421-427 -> 4.51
